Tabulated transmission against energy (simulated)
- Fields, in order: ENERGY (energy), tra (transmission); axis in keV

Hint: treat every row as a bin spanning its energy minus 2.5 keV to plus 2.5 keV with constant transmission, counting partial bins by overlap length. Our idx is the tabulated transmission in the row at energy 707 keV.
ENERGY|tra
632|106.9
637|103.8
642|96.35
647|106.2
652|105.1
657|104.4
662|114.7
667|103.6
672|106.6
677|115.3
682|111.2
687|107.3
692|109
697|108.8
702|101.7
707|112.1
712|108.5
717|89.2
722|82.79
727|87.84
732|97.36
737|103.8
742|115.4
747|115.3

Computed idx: 112.1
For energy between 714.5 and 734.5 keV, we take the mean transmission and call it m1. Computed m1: 89.3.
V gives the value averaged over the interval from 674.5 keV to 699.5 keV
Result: 110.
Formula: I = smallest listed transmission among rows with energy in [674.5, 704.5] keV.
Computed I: 101.7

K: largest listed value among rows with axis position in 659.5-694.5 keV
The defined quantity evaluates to 115.3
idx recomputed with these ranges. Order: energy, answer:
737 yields 103.8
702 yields 101.7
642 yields 96.35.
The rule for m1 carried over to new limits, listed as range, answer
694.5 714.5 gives 108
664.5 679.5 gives 108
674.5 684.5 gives 113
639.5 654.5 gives 103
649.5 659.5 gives 105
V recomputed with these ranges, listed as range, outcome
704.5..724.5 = 98.1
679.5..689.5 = 109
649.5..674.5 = 107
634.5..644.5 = 100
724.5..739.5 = 96.3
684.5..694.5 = 108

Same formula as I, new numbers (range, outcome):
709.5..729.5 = 82.79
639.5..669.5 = 96.35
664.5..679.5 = 103.6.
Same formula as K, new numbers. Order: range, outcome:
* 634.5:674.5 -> 114.7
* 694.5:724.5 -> 112.1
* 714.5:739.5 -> 103.8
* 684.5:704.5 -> 109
